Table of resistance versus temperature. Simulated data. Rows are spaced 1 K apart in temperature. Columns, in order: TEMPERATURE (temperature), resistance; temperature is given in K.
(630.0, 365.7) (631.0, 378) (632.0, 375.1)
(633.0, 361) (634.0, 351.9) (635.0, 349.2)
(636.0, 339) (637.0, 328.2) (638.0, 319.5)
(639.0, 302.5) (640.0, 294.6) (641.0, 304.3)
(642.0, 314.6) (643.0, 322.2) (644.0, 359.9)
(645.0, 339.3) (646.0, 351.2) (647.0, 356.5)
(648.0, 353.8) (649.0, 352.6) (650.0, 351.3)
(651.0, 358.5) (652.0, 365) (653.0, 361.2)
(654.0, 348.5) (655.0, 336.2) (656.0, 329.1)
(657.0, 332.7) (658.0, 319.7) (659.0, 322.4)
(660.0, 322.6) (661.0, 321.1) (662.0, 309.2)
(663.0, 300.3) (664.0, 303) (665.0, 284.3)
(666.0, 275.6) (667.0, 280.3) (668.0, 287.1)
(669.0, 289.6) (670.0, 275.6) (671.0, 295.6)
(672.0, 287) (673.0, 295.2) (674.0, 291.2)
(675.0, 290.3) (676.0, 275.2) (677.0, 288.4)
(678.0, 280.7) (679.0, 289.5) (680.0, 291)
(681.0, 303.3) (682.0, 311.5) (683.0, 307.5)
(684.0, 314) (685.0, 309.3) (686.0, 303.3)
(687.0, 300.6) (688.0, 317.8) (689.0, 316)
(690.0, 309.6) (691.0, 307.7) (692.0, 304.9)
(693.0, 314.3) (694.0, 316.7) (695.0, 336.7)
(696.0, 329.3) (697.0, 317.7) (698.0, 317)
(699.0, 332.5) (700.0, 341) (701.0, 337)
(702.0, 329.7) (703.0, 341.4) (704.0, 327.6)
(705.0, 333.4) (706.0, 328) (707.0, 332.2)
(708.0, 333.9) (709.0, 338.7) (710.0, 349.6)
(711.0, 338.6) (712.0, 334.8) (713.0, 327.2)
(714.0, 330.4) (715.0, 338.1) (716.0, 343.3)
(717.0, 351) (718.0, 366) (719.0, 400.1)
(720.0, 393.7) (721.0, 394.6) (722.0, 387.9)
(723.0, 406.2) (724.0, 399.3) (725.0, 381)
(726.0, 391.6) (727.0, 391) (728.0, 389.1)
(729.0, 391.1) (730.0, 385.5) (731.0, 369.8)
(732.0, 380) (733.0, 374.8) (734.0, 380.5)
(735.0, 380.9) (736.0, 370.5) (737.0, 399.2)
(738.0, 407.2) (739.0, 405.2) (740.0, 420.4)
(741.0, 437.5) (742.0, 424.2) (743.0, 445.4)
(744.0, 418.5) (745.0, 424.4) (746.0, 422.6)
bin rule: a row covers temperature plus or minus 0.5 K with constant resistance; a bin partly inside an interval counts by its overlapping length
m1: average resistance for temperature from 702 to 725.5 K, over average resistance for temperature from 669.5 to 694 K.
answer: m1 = 1.19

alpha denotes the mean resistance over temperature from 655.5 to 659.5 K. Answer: 326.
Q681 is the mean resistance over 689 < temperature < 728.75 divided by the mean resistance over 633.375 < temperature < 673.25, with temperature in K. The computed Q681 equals 1.08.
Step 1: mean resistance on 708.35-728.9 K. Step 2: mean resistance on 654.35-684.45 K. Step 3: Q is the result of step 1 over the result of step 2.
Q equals 1.2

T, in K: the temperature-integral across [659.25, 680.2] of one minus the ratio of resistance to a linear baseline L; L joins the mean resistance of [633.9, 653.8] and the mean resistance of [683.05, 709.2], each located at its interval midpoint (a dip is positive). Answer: 2.4 K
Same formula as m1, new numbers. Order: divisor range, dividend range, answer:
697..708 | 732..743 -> 1.21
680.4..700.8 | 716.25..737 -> 1.22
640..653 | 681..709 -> 0.94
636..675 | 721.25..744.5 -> 1.24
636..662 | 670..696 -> 0.90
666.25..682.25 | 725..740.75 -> 1.35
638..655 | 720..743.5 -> 1.17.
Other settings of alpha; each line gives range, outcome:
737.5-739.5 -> 406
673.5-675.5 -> 291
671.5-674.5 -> 291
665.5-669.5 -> 283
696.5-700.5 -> 327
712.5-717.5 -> 338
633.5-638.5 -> 338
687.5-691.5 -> 313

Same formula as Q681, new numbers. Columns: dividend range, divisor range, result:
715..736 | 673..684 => 1.30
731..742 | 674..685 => 1.34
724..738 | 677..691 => 1.27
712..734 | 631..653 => 1.10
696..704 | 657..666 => 1.07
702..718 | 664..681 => 1.17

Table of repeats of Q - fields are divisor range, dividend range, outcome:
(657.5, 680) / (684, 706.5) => 1.09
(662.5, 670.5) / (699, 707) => 1.16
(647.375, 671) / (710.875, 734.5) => 1.16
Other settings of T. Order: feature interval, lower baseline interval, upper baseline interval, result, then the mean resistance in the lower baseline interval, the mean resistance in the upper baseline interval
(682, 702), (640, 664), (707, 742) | 2.2 K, 335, 376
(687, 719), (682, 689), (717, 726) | 1.5 K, 309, 389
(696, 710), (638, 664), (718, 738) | 1.4 K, 332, 388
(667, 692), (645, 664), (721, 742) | 4.1 K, 338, 393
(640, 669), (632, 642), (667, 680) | -1.6 K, 330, 287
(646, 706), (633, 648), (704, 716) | 3.3 K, 333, 335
